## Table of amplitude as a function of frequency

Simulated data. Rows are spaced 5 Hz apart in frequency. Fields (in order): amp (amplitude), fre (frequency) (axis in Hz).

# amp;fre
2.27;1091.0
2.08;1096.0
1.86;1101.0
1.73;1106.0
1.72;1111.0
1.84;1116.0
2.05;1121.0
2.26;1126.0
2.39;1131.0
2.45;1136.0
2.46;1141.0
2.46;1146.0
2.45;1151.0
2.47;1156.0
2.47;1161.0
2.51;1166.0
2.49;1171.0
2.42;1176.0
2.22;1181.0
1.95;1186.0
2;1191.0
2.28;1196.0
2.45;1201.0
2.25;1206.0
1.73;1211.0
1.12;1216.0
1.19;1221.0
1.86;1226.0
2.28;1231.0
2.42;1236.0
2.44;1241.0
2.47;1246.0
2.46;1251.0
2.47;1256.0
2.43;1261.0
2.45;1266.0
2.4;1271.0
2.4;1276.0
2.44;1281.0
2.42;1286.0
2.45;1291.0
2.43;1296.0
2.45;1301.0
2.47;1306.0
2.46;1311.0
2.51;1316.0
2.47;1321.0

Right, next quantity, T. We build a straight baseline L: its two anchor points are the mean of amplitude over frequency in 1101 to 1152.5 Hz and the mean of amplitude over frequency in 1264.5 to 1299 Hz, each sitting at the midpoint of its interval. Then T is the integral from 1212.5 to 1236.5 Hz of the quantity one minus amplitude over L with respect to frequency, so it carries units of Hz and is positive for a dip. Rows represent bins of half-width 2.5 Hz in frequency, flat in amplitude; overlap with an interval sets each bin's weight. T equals 6.3 Hz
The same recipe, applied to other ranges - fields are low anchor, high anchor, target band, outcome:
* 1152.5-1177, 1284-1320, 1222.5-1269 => 2.3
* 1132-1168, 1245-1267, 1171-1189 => 1.7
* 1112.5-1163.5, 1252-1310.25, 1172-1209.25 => 2.2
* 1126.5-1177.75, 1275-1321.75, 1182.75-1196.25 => 2.2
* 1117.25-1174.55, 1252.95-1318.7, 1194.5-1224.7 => 7.4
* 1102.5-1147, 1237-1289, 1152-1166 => -1.7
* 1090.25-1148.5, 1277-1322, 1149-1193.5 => -2.2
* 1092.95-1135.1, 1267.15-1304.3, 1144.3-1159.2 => -2.5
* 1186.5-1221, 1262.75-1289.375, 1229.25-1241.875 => -1.4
